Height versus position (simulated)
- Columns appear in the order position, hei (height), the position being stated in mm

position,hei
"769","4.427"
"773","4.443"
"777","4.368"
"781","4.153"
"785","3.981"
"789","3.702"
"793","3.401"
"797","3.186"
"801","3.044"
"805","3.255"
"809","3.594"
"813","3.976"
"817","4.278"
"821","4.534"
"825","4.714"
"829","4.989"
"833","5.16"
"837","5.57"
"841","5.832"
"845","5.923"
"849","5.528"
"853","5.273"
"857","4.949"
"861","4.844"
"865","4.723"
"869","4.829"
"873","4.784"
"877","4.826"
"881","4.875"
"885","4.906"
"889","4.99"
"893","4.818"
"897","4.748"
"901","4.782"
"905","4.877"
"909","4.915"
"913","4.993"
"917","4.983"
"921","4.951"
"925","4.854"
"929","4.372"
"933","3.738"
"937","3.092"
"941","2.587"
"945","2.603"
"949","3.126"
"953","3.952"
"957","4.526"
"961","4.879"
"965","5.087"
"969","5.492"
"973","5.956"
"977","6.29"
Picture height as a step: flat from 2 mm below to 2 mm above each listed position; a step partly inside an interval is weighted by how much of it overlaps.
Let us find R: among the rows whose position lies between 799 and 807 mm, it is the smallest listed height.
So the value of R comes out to 3.044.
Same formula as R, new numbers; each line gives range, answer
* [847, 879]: 4.723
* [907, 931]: 4.372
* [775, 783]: 4.153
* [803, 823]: 3.255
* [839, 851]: 5.528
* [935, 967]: 2.587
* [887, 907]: 4.748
